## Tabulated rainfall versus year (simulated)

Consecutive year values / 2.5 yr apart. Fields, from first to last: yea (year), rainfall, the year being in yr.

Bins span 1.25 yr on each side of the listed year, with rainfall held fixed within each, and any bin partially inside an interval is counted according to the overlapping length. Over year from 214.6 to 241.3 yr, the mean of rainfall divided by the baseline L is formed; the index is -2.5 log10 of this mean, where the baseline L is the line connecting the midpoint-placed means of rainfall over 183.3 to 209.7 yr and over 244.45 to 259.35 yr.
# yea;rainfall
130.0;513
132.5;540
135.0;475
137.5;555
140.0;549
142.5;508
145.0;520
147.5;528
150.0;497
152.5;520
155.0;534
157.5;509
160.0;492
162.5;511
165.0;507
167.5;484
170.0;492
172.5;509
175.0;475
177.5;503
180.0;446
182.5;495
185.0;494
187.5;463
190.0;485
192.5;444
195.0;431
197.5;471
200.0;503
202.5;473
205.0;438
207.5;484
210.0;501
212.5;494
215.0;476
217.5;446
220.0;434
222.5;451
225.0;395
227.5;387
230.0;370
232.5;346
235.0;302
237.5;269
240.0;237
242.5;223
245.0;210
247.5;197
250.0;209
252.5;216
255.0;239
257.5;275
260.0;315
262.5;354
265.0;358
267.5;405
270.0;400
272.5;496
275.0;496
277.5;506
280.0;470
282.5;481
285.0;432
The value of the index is -0.10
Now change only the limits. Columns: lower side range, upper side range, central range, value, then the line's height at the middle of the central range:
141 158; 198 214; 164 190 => 0.03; 500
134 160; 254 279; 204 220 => -0.06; 447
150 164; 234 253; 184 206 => -0.20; 389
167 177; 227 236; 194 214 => -0.15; 415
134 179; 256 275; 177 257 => 0.14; 437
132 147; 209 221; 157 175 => 0.01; 505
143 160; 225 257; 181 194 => -0.14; 418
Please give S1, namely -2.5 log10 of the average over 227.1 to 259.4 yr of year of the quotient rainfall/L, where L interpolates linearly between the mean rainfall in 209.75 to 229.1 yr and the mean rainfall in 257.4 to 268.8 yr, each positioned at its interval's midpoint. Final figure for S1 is 0.43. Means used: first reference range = 444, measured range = 266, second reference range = 348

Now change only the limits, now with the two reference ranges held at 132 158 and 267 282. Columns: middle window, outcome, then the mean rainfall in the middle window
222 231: 0.220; 397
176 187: 0.050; 483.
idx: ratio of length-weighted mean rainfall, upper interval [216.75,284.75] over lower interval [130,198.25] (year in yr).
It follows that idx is 0.71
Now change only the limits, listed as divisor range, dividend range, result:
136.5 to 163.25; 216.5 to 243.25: 0.68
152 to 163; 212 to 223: 0.89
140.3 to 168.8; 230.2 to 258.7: 0.49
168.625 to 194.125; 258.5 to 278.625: 0.86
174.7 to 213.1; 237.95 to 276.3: 0.65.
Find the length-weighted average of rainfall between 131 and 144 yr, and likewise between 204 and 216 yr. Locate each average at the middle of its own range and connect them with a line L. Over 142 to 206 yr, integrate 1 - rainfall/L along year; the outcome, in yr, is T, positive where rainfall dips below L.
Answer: 1.6 yr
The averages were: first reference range 525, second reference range 480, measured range 490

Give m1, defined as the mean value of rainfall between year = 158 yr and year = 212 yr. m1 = 482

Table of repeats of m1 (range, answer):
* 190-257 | 372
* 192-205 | 463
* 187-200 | 463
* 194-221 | 469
